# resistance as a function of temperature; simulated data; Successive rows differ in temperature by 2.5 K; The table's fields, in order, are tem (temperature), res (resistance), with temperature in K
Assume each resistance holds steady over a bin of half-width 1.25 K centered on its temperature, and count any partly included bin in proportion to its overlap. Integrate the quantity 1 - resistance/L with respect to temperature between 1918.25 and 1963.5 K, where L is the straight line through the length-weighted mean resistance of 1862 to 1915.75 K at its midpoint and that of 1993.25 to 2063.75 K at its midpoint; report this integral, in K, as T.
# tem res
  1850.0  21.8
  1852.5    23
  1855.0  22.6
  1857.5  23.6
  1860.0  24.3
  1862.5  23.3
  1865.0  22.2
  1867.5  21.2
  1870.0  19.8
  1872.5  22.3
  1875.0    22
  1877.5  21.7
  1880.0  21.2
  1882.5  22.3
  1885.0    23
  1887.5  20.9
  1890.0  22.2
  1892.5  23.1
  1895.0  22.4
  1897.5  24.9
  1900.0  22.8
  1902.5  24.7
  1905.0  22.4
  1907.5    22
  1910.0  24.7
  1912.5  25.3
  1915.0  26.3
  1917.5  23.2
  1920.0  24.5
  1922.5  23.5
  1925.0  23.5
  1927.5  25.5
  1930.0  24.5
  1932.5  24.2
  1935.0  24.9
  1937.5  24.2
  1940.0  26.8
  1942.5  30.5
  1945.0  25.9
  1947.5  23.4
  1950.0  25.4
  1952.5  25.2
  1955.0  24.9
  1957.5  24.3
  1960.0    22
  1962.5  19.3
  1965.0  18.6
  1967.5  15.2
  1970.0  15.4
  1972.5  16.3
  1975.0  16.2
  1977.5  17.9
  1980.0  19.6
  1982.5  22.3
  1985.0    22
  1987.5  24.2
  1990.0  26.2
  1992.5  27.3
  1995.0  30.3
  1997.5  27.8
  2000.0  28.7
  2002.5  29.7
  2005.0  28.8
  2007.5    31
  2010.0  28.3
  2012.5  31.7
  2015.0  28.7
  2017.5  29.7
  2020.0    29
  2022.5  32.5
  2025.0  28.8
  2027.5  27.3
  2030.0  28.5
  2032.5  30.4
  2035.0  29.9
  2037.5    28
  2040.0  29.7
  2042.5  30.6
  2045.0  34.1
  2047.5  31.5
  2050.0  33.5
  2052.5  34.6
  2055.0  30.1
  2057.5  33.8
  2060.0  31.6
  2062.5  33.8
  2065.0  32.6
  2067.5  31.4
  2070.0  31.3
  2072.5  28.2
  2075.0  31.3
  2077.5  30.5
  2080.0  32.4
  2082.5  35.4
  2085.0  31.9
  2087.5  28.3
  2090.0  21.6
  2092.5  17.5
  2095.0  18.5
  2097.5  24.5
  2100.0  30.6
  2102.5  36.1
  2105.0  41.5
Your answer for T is 1.7 K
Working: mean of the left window 22.7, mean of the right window 30.4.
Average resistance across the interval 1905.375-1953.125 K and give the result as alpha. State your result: 24.9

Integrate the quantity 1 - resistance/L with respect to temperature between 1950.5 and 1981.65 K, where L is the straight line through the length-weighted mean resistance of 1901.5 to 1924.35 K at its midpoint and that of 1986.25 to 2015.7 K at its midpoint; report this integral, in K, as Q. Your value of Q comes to 8.1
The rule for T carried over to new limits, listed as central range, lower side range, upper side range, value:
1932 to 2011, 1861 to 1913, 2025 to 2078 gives 8.7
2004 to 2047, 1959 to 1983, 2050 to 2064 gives -4.0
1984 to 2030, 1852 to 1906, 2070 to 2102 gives -4.6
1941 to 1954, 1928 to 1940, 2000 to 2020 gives -0.2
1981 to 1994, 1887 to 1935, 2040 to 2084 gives 1.7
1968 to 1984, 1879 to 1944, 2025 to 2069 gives 5.6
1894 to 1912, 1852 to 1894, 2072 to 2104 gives -0.3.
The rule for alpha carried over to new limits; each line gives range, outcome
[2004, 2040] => 29.5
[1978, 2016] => 26.9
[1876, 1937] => 23.5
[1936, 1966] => 24.3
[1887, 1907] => 23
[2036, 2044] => 29.6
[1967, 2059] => 27.4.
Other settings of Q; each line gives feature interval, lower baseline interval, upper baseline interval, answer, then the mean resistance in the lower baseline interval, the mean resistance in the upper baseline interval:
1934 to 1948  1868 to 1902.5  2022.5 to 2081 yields -0.5 K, 22.3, 31.1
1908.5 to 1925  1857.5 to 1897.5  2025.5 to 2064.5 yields -0.1 K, 22.3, 31.1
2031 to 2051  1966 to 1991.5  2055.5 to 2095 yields -3.6 K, 19.6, 29.7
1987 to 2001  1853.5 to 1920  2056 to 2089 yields 0.2 K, 22.9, 31.6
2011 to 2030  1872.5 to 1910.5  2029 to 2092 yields -0.4 K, 22.6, 30.8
